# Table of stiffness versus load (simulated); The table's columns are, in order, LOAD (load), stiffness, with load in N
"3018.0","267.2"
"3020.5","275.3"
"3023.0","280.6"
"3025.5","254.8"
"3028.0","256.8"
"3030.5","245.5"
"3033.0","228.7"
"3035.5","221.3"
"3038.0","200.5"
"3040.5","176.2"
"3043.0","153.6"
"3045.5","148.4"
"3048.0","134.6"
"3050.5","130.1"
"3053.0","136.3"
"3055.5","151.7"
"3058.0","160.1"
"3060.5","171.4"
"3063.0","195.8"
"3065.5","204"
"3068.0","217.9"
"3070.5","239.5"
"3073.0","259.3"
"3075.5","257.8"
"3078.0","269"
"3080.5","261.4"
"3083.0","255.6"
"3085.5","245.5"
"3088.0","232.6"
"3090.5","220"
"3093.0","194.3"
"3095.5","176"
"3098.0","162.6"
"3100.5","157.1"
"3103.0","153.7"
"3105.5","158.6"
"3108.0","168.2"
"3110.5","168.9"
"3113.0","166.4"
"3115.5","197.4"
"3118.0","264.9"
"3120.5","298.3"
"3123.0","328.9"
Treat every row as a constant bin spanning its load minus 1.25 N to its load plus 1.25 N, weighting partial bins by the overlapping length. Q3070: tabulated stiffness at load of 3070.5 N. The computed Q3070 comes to 239.5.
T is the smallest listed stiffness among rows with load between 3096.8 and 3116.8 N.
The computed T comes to 153.7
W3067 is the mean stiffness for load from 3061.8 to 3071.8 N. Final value 215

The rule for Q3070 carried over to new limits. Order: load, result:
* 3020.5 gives 275.3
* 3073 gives 259.3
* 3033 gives 228.7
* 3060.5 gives 171.4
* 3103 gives 153.7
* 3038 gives 200.5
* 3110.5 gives 168.9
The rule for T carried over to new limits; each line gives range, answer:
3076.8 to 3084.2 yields 255.6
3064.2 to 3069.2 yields 204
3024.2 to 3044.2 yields 153.6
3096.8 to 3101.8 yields 157.1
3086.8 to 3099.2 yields 162.6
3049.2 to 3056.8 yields 130.1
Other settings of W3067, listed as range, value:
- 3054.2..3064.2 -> 169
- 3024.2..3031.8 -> 252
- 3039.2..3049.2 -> 154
